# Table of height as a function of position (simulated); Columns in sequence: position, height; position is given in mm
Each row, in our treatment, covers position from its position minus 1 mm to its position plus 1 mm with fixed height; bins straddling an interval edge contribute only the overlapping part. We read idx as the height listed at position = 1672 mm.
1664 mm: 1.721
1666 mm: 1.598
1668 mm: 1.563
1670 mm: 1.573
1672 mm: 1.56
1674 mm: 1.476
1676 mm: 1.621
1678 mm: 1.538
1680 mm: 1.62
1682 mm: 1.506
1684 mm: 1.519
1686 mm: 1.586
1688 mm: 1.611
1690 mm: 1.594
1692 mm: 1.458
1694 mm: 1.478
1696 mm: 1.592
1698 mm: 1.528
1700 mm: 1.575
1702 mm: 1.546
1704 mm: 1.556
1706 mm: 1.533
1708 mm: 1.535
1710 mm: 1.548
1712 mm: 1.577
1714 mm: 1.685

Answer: 1.56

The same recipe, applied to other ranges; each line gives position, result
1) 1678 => 1.538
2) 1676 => 1.621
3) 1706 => 1.533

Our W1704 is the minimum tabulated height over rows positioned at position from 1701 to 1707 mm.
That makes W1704 1.533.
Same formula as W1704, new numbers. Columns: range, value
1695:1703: 1.528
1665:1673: 1.56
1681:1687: 1.506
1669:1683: 1.476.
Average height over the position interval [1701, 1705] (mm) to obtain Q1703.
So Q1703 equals 1.55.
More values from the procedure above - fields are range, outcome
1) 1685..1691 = 1.6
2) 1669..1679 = 1.55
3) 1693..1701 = 1.54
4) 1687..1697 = 1.55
